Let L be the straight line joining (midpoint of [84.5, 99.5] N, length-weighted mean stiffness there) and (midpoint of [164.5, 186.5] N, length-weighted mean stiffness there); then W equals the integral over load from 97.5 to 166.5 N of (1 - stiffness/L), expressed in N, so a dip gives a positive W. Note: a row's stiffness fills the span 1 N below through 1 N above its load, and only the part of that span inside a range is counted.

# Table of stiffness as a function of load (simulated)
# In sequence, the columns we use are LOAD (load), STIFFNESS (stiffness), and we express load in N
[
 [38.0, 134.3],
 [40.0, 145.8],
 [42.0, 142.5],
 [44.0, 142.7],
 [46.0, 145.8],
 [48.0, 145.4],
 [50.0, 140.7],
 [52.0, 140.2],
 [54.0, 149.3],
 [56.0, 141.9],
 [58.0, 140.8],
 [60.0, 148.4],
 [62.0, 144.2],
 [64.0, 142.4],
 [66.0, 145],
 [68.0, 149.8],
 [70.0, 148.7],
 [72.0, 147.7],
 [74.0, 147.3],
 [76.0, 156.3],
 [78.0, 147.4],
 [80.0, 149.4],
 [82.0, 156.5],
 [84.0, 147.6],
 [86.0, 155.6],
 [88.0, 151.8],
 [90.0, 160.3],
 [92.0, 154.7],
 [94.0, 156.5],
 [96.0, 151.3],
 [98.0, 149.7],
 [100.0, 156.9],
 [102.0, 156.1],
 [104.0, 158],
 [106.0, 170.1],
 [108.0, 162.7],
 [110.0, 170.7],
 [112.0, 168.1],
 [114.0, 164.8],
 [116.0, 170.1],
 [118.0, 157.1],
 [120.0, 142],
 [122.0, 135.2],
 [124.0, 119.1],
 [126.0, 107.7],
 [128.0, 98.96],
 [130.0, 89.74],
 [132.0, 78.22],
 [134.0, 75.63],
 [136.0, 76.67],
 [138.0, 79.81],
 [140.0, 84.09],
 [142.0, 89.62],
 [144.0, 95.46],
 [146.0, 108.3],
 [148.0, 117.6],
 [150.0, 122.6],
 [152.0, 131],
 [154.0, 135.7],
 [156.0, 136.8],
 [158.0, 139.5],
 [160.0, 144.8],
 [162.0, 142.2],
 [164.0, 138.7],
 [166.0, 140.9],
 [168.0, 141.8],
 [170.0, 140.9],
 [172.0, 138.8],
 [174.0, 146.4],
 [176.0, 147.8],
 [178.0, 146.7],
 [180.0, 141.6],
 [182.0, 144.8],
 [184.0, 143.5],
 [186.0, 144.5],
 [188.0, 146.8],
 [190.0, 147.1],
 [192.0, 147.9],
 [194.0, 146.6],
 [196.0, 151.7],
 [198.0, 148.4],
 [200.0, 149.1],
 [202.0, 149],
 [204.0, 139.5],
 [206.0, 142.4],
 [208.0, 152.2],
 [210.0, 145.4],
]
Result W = 9.4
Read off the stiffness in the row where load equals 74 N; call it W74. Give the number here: 147.3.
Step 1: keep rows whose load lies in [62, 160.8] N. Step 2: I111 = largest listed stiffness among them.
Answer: 170.7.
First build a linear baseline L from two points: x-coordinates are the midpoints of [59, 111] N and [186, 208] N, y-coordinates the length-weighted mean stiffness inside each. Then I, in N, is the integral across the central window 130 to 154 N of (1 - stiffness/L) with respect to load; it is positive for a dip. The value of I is 8.4 N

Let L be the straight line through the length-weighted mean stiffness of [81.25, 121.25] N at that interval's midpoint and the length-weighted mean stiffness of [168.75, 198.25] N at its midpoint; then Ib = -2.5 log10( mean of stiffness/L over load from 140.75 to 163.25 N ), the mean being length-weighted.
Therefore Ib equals 0.21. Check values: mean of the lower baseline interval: 158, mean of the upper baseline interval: 145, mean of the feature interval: 124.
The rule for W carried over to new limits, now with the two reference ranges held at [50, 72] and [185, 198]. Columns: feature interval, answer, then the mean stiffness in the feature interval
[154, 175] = 0.88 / 141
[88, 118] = -2.98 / 160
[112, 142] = 6.64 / 114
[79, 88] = -0.42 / 152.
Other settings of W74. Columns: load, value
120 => 142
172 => 138.8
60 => 148.4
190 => 147.1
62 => 144.2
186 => 144.5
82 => 156.5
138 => 79.81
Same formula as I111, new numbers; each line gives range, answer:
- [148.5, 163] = 144.8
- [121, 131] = 135.2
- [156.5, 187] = 147.8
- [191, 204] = 151.7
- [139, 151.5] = 122.6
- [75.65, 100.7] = 160.3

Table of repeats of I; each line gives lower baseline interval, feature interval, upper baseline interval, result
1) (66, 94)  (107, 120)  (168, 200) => -1.2 N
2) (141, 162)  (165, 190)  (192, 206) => -1.4 N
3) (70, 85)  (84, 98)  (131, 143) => -2.1 N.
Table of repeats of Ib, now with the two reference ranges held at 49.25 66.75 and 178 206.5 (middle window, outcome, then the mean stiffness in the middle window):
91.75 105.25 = -0.08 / 155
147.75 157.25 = 0.12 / 130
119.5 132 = 0.28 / 111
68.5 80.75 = -0.04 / 149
